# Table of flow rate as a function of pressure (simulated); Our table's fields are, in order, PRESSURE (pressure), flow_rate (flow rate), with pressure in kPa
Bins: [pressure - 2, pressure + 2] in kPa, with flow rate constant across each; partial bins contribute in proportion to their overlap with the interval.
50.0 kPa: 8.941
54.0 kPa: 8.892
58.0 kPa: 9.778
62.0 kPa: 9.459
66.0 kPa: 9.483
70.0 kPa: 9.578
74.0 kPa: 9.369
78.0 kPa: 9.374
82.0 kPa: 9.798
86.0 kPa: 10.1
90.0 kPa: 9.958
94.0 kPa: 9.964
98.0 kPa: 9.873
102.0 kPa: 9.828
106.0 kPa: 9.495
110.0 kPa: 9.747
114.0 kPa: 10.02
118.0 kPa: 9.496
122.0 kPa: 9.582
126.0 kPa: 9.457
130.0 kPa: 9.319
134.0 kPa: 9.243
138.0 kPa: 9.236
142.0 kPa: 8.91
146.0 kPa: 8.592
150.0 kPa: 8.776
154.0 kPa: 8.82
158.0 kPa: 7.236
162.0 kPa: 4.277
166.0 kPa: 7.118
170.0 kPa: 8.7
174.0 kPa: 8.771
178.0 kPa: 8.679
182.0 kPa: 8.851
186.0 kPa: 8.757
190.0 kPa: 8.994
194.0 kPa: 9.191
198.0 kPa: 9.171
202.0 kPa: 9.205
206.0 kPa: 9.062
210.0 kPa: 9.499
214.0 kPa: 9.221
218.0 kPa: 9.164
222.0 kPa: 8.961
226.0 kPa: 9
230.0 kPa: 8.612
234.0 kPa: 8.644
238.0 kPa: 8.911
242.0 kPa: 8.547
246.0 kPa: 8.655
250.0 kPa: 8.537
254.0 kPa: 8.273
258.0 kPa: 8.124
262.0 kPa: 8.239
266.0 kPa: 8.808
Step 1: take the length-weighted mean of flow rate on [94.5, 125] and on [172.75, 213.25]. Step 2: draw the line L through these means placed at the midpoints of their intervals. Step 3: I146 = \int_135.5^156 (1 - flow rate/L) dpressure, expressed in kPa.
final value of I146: 1.19 kPa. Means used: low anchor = 9.72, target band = 8.88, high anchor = 9.03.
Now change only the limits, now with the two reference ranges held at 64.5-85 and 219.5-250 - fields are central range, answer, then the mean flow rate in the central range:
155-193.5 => 4.4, 8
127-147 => 0.3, 9.1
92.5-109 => -0.6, 9.78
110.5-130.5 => -0.6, 9.61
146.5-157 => 0.6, 8.62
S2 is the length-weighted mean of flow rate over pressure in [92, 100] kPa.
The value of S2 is 9.92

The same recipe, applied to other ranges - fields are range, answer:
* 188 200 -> 9.12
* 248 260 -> 8.31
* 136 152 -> 8.88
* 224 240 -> 8.79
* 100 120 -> 9.72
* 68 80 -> 9.44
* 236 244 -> 8.73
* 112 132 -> 9.57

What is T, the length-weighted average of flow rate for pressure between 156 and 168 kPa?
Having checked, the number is 6.21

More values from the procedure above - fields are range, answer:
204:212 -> 9.28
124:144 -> 9.23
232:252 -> 8.66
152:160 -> 8.03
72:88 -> 9.66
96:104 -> 9.85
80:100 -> 9.94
